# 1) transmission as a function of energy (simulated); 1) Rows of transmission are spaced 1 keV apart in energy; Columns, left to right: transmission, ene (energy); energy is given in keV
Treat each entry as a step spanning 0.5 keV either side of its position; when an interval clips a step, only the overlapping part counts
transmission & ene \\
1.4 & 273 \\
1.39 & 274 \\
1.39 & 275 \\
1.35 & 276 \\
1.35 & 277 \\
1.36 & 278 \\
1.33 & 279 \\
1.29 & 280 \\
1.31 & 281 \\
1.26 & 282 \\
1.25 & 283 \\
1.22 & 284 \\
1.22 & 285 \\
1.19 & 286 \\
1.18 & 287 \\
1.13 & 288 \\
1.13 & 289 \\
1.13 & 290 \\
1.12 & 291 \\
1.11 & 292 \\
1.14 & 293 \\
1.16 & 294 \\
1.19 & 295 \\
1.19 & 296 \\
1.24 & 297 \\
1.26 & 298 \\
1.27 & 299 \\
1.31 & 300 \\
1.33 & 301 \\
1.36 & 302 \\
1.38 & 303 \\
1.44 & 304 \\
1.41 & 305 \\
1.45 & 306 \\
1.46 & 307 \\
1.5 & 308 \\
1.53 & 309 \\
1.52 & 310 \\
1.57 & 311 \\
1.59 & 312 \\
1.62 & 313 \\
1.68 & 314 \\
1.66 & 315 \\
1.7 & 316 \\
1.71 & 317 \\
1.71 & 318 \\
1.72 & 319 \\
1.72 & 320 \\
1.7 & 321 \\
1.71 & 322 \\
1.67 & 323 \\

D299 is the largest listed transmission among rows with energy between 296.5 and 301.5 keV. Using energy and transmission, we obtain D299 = 1.33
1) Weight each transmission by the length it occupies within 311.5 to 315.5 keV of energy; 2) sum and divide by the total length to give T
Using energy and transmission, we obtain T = 1.64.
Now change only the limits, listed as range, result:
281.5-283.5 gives 1.25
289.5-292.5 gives 1.12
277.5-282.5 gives 1.31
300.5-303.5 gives 1.36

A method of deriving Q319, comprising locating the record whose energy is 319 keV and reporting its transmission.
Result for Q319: 1.72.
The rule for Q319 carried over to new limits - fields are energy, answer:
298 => 1.26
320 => 1.72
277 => 1.35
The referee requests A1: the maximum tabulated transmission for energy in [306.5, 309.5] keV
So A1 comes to 1.53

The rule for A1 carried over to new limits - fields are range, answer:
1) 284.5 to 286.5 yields 1.22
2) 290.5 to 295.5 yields 1.19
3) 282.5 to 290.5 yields 1.25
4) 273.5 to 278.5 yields 1.39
